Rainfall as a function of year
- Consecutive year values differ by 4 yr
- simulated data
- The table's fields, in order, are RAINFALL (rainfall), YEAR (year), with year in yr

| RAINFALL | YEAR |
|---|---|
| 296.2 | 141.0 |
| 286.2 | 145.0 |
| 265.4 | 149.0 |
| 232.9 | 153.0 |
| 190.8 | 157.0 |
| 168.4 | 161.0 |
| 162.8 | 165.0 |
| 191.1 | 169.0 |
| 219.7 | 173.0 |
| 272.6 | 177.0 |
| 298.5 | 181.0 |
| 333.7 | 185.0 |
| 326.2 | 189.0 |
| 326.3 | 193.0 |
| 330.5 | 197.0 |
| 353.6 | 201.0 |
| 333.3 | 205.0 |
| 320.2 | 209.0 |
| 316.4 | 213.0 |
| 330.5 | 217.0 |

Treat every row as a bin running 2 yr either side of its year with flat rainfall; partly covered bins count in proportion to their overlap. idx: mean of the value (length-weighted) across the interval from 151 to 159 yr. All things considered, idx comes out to 212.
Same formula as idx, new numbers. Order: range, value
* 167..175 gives 205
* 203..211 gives 327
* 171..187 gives 281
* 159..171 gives 174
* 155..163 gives 180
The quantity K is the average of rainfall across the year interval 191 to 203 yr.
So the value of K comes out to 337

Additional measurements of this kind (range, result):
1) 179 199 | 323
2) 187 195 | 326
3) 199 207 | 343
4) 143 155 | 262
